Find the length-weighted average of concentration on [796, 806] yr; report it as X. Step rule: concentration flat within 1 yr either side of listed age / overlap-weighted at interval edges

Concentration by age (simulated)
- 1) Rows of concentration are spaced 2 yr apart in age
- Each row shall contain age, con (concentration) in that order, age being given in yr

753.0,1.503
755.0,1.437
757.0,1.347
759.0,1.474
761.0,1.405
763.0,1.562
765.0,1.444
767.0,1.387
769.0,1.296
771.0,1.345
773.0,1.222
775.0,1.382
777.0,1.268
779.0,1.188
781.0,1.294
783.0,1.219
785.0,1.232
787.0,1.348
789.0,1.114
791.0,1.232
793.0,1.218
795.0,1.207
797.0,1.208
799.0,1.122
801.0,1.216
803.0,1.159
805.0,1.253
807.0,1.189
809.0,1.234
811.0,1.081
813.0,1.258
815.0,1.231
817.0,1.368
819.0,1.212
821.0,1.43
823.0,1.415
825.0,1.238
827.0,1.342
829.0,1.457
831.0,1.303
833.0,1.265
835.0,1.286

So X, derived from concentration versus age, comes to 1.19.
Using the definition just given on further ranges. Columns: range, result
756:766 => 1.45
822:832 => 1.35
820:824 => 1.42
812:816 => 1.24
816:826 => 1.33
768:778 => 1.3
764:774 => 1.34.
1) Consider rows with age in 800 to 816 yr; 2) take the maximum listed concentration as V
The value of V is 1.258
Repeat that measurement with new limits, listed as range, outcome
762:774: 1.562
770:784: 1.382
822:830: 1.457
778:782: 1.294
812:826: 1.43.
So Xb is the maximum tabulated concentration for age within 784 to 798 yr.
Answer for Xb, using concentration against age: 1.348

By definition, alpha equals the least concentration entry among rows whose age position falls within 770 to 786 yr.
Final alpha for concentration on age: 1.188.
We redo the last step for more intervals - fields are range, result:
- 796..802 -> 1.122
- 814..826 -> 1.212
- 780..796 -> 1.114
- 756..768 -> 1.347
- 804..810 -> 1.189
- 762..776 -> 1.222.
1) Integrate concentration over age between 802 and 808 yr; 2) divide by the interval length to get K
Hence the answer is 1.2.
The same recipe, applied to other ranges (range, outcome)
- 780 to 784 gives 1.26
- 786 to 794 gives 1.23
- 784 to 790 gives 1.23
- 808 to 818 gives 1.23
